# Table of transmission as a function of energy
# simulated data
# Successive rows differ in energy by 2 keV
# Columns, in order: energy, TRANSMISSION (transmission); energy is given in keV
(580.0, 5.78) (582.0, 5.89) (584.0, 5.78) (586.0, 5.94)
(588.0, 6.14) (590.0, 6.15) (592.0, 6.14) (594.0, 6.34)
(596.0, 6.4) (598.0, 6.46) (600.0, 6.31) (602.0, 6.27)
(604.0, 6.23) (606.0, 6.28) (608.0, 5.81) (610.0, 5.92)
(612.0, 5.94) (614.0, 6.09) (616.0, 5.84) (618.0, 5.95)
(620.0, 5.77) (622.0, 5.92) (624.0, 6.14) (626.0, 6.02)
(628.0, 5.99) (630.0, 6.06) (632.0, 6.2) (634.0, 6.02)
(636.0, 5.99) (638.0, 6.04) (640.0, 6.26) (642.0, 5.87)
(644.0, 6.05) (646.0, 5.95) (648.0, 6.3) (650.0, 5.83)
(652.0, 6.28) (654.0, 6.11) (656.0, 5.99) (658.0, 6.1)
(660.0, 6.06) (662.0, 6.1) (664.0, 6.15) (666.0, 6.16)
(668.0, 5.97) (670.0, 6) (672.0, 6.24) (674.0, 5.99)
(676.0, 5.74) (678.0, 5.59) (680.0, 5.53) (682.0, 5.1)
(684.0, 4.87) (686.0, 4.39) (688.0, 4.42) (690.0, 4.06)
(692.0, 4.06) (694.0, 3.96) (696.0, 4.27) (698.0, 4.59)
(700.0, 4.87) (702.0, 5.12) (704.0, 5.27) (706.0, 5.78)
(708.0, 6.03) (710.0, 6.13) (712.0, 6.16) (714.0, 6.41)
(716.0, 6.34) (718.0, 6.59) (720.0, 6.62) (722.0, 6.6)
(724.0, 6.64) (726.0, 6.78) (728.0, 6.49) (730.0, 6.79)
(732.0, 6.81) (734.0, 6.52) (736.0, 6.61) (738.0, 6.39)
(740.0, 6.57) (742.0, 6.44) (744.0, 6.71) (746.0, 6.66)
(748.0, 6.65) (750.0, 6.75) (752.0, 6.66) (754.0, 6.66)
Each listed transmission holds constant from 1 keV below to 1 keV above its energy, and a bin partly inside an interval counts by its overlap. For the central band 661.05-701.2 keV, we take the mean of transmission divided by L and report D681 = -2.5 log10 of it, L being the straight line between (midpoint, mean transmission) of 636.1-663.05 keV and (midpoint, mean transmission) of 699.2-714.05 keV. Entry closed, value 0.13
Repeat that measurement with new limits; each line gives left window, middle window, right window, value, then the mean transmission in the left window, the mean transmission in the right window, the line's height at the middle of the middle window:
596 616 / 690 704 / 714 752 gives 0.394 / 6.14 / 6.6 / 6.47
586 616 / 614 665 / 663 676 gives 0.011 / 6.16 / 6.06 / 6.1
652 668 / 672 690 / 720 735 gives 0.203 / 6.1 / 6.66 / 6.27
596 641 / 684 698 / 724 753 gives 0.441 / 6.08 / 6.63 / 6.41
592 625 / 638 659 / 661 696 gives -0.081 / 6.11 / 5.28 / 5.64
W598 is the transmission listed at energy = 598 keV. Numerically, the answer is 6.46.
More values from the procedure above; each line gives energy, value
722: 6.6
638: 6.04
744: 6.71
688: 4.42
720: 6.62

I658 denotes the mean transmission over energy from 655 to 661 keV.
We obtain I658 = 6.05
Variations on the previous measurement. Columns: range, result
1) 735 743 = 6.5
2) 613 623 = 5.91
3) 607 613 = 5.89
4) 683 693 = 4.36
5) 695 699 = 4.43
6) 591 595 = 6.24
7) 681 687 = 4.79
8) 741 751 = 6.64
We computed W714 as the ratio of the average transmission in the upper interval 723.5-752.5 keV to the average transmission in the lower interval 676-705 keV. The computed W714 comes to 1.39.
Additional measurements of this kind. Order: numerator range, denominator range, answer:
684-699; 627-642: 0.71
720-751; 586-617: 1.08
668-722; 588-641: 0.89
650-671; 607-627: 1.02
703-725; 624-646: 1.03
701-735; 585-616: 1.02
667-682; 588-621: 0.95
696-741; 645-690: 1.07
